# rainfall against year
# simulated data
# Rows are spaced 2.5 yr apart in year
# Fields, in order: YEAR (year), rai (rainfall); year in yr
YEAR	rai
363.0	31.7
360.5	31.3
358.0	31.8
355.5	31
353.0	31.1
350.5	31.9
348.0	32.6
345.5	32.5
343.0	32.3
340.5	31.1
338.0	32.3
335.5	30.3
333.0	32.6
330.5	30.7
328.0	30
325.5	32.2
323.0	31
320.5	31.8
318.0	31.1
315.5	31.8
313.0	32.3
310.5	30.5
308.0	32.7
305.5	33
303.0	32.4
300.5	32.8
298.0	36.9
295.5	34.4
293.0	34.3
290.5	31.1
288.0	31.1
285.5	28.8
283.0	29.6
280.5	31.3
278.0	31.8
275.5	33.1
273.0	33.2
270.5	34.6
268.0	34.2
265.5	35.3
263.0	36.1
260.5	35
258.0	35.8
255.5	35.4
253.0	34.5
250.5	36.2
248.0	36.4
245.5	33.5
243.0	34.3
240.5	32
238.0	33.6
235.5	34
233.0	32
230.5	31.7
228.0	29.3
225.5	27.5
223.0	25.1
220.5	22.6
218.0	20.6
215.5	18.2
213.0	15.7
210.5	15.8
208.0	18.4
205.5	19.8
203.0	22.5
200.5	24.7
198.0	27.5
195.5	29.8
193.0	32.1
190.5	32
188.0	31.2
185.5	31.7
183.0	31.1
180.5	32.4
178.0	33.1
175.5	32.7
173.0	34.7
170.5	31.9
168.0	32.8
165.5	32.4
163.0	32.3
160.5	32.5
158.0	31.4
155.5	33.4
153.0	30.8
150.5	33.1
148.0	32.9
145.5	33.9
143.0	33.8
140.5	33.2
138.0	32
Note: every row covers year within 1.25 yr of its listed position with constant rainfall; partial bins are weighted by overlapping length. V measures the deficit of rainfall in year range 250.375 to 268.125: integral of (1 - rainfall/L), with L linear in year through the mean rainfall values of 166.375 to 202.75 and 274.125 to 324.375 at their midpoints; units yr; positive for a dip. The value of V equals -2.0 yr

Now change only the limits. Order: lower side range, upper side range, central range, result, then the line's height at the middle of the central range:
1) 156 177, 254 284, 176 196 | 0.6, 32.9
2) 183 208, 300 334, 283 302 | -1.0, 30.9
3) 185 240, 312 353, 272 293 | -1.5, 29.4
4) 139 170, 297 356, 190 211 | 5.0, 32.5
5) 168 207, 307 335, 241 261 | -2.9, 30.6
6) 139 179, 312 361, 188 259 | 8.9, 32.4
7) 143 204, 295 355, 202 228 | 8.7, 31.6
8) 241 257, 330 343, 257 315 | 0.8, 33.5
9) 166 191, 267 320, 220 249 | 1.1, 32.4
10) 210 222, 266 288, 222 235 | -4.7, 21.6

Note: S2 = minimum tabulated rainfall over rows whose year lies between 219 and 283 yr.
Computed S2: 22.6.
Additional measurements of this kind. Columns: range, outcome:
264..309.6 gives 28.8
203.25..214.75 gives 15.7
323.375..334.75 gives 30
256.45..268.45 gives 34.2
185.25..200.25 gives 27.5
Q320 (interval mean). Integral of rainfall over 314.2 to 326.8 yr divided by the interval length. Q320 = 31.6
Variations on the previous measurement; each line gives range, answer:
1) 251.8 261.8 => 35.2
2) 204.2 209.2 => 19.1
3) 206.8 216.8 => 17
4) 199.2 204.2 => 23.7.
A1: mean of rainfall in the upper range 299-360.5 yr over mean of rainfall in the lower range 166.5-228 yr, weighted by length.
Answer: 1.2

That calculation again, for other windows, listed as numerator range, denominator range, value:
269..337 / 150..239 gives 1.12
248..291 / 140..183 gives 1.02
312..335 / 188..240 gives 1.22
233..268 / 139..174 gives 1.06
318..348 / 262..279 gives 0.93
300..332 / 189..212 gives 1.28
